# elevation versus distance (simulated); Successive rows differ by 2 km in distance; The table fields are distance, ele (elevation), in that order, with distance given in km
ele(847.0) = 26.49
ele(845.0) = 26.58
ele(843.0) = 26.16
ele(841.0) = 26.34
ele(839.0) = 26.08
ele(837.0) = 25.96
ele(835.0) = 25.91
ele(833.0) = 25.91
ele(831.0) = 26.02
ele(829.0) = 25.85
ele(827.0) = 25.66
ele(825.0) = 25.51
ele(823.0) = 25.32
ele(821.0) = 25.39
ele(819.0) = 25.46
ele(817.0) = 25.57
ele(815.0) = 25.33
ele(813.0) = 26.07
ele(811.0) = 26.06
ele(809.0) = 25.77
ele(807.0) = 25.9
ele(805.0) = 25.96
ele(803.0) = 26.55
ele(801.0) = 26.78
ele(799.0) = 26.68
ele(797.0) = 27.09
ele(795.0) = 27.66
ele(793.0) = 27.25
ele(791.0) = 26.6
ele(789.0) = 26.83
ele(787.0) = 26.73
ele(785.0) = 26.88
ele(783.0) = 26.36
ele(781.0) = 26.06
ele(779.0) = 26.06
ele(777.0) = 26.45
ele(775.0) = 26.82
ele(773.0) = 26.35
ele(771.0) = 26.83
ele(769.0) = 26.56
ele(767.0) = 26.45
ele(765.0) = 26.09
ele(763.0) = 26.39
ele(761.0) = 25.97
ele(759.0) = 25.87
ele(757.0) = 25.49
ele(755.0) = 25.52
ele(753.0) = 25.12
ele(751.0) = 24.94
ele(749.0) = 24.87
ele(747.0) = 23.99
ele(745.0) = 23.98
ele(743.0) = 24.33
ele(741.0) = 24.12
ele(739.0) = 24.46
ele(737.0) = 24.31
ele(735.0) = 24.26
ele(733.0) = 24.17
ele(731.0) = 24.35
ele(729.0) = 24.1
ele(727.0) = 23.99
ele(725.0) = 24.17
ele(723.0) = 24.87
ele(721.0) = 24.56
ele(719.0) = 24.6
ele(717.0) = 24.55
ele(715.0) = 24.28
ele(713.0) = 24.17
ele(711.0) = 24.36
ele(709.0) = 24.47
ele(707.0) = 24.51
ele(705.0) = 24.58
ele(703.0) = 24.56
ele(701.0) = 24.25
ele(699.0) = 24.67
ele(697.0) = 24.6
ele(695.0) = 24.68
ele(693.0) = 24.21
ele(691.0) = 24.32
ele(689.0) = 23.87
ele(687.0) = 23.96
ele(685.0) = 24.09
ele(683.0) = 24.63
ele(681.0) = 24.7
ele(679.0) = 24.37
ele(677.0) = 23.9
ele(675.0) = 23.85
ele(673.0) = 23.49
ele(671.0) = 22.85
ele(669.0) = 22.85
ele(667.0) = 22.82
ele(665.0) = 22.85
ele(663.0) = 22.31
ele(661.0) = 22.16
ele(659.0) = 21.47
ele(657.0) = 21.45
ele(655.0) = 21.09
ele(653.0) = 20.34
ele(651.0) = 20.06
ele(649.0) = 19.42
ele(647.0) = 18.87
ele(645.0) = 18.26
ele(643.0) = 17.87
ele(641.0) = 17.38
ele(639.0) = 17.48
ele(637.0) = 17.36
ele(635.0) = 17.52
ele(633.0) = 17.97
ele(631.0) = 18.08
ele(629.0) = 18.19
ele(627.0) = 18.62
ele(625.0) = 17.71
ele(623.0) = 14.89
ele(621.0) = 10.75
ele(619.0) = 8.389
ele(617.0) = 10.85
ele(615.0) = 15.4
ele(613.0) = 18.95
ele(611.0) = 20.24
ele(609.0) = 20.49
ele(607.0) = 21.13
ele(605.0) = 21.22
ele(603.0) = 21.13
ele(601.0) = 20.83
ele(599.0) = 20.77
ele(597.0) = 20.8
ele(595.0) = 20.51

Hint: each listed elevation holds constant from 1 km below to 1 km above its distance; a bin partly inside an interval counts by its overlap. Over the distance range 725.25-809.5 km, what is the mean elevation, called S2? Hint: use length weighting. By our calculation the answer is 25.7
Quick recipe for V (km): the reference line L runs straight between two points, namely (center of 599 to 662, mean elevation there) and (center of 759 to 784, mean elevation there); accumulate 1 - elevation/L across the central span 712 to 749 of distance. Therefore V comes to -0.50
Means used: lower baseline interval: 18.3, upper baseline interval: 26.3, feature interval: 24.3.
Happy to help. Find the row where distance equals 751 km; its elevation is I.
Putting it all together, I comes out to 24.94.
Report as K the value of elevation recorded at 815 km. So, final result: 25.33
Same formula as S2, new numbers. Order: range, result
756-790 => 26.4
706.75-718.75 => 24.4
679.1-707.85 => 24.4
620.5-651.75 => 17.6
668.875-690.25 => 23.9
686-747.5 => 24.3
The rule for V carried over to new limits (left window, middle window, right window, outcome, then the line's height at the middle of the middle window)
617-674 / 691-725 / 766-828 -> -4.0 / 21.9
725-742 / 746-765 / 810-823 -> -0.6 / 24.6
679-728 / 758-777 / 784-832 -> -0.6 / 25.5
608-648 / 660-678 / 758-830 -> -3.7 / 19.1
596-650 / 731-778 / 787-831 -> -3.2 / 23.7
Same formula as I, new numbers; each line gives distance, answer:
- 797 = 27.09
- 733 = 24.17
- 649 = 19.42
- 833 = 25.91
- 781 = 26.06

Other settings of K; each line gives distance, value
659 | 21.47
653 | 20.34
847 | 26.49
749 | 24.87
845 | 26.58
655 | 21.09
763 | 26.39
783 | 26.36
